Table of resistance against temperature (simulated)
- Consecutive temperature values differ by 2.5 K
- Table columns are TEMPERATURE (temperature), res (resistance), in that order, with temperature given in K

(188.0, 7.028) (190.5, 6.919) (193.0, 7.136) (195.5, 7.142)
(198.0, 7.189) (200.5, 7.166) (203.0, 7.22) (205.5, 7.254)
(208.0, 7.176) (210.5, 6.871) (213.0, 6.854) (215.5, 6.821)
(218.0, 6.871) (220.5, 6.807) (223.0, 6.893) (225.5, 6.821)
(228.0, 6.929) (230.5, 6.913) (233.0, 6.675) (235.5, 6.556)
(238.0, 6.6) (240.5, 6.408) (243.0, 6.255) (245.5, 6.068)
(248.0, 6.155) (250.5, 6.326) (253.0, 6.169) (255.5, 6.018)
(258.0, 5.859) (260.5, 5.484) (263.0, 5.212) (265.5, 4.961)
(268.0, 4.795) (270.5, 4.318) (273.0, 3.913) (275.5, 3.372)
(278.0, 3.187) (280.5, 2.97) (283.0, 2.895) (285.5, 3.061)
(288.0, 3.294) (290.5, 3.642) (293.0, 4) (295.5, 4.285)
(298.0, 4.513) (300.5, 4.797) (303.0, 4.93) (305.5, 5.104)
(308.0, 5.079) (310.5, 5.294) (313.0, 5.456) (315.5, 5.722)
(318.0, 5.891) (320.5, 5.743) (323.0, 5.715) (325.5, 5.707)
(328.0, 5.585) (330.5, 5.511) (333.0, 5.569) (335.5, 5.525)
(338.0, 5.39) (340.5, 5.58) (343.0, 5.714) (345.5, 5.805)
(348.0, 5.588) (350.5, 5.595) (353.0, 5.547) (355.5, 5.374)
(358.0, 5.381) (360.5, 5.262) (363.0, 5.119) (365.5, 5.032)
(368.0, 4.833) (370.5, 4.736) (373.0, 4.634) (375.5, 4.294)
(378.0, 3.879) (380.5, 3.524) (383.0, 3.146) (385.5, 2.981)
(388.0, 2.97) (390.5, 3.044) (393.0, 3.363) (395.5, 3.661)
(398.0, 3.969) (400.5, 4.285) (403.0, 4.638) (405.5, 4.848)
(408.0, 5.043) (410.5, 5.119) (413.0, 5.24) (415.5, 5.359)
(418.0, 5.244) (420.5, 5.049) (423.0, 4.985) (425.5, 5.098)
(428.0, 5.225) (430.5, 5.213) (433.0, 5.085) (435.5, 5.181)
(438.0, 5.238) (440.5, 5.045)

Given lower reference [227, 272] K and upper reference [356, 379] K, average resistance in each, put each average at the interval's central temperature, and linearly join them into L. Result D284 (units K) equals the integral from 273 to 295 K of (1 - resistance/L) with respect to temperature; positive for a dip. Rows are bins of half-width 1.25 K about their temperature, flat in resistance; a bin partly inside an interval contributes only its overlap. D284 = 8.8 K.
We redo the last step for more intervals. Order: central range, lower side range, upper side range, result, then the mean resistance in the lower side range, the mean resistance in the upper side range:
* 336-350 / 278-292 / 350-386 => -4.7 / 3.19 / 4.64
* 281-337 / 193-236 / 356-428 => 7.4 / 6.96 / 4.48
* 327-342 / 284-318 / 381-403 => -4.8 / 4.59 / 3.5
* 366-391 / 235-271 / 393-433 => 5.9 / 5.83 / 4.82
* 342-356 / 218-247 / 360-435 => -1.3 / 6.64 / 4.5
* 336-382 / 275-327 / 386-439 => -4.9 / 4.53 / 4.63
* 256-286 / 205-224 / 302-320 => 9.0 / 6.93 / 5.38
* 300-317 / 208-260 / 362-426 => 0.9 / 6.54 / 4.38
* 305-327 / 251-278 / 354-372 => -2.2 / 4.96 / 5.1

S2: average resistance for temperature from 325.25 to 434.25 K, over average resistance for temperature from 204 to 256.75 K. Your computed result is 0.7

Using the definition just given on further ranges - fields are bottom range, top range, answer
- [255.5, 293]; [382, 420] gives 1.02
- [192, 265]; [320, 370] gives 0.83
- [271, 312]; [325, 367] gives 1.36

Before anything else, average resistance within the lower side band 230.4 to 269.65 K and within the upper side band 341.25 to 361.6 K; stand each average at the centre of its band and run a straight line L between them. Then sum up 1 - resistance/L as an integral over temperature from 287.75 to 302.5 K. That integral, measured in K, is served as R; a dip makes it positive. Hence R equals 4.1 K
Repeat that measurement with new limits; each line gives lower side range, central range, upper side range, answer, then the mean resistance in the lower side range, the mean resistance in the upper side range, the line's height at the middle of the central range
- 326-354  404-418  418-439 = 0.3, 5.59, 5.14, 5.23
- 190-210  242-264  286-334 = 0.6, 7.15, 5.01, 6.12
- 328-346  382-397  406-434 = 5.9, 5.58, 5.14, 5.3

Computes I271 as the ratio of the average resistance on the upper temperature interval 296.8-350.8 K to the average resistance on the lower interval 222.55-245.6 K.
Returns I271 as 0.82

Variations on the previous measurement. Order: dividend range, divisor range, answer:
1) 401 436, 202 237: 0.74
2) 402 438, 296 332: 0.96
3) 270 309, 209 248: 0.59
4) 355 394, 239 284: 0.83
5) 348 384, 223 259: 0.74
